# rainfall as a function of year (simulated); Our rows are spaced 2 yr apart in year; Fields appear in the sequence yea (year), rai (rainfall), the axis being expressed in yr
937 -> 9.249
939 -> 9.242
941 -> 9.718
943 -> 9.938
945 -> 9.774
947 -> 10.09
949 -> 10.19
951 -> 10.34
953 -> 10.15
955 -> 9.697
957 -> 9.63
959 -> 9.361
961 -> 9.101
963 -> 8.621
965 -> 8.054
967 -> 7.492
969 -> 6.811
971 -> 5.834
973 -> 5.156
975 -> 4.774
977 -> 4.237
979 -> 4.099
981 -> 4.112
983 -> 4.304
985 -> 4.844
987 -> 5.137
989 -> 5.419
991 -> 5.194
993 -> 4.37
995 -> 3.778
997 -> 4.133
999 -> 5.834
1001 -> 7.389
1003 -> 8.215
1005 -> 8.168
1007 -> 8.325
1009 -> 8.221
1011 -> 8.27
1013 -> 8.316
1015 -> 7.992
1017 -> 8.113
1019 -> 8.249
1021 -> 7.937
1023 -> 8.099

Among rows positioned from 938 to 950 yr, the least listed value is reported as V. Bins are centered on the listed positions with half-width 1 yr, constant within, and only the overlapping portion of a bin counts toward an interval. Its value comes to 9.242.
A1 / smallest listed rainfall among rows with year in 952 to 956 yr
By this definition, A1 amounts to 9.697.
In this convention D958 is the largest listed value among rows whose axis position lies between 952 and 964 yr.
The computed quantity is 10.15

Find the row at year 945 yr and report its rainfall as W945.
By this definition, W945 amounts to 9.774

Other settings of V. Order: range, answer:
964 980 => 4.099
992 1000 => 3.778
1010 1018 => 7.992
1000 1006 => 7.389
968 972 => 5.834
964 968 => 7.492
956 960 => 9.361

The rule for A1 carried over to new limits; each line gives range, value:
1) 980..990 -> 4.112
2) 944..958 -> 9.63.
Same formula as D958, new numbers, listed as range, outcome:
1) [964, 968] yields 8.054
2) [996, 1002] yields 7.389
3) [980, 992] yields 5.419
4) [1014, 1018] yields 8.113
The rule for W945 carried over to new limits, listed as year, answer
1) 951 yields 10.34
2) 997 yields 4.133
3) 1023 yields 8.099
